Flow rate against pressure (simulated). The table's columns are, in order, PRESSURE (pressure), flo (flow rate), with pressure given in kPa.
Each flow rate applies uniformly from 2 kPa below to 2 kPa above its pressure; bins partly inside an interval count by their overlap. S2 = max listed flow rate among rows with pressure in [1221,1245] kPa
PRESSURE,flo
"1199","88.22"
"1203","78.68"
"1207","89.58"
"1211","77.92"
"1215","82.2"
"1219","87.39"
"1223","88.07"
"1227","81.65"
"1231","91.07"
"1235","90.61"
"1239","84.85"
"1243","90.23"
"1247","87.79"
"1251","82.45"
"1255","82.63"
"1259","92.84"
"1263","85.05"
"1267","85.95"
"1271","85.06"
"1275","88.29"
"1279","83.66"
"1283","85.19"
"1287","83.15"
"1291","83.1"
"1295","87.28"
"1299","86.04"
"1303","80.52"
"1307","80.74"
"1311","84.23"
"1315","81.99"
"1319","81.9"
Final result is 91.07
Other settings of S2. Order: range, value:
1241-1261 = 92.84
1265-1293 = 88.29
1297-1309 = 86.04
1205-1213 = 89.58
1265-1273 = 85.95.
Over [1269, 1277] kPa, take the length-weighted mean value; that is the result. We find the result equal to 86.7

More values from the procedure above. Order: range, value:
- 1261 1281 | 85.6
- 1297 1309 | 82.4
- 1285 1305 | 84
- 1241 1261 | 87.2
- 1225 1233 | 86.4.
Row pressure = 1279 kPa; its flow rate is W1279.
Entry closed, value 83.66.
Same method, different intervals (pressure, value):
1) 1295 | 87.28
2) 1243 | 90.23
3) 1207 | 89.58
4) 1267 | 85.95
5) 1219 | 87.39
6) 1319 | 81.9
